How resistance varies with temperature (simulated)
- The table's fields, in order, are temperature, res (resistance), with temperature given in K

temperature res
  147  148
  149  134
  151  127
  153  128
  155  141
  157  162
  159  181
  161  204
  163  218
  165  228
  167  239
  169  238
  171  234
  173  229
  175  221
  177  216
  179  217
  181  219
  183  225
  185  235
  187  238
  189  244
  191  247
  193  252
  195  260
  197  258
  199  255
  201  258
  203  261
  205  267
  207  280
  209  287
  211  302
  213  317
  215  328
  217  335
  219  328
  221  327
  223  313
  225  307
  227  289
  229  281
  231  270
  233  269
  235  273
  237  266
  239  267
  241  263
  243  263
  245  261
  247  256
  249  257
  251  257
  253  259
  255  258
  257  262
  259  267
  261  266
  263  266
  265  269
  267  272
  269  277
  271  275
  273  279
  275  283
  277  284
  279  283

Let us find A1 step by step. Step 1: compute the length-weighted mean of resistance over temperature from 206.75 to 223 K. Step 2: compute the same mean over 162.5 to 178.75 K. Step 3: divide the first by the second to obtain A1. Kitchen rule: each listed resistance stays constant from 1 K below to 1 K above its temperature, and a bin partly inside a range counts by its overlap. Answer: 1.38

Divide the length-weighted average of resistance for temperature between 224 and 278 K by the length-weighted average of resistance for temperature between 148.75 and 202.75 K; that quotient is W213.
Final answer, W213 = 1.2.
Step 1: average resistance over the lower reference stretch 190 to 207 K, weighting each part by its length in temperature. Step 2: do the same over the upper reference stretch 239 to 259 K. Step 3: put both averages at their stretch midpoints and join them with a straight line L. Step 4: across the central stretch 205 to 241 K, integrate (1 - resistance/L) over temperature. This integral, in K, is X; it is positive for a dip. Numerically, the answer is -4.9 K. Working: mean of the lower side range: 259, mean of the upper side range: 260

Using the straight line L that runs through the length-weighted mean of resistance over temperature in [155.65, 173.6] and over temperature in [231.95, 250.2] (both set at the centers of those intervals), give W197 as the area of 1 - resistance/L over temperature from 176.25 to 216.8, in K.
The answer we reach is -4.35 K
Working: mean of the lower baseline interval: 213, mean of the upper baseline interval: 264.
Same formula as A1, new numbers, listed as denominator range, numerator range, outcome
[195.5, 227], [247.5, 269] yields 0.90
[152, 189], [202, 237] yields 1.40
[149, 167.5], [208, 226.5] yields 1.78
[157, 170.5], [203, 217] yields 1.38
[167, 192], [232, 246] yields 1.15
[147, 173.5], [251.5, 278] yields 1.44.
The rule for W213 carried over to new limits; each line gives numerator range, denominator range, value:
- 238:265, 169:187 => 1.16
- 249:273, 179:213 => 1.04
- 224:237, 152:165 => 1.59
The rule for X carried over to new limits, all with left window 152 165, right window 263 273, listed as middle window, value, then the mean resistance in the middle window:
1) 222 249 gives -3.4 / 275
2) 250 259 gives 0.0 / 260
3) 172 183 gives -1.6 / 221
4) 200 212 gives -3.1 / 276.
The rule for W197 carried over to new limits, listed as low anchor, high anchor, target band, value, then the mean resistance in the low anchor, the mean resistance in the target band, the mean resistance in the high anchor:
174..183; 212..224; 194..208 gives 0.8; 219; 263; 325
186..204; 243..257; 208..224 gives -3.9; 253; 317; 259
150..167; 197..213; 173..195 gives -0.2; 177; 233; 275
